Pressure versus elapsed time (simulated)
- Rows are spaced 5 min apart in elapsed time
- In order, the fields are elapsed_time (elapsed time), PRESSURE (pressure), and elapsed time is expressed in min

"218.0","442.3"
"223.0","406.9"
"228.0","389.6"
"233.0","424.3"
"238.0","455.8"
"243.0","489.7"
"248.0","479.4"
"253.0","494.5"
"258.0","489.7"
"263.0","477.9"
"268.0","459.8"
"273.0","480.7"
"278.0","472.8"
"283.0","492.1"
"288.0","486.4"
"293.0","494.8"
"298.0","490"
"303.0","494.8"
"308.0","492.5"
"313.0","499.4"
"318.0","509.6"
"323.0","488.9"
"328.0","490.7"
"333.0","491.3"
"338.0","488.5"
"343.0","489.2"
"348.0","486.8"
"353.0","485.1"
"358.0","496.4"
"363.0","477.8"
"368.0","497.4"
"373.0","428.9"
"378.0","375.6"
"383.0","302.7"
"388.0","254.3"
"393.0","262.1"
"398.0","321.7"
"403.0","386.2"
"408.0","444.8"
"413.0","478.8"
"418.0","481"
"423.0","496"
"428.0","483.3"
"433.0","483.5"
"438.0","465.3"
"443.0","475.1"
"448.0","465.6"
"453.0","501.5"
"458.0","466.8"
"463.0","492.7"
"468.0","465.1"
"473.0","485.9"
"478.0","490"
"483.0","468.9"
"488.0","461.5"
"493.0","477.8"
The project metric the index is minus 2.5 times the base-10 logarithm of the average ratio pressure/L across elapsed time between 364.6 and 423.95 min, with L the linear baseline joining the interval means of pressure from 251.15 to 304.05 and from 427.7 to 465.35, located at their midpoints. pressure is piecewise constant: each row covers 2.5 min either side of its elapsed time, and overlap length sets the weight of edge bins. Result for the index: 0.219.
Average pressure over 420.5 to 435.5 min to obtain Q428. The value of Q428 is 488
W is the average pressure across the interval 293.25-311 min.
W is 493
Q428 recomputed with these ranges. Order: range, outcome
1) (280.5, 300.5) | 491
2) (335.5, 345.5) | 489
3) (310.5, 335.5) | 496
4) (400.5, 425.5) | 457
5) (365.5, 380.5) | 434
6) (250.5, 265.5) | 487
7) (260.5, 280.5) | 473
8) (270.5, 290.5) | 483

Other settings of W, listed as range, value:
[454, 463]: 480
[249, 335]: 488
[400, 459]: 468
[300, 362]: 492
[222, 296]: 468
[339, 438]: 430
